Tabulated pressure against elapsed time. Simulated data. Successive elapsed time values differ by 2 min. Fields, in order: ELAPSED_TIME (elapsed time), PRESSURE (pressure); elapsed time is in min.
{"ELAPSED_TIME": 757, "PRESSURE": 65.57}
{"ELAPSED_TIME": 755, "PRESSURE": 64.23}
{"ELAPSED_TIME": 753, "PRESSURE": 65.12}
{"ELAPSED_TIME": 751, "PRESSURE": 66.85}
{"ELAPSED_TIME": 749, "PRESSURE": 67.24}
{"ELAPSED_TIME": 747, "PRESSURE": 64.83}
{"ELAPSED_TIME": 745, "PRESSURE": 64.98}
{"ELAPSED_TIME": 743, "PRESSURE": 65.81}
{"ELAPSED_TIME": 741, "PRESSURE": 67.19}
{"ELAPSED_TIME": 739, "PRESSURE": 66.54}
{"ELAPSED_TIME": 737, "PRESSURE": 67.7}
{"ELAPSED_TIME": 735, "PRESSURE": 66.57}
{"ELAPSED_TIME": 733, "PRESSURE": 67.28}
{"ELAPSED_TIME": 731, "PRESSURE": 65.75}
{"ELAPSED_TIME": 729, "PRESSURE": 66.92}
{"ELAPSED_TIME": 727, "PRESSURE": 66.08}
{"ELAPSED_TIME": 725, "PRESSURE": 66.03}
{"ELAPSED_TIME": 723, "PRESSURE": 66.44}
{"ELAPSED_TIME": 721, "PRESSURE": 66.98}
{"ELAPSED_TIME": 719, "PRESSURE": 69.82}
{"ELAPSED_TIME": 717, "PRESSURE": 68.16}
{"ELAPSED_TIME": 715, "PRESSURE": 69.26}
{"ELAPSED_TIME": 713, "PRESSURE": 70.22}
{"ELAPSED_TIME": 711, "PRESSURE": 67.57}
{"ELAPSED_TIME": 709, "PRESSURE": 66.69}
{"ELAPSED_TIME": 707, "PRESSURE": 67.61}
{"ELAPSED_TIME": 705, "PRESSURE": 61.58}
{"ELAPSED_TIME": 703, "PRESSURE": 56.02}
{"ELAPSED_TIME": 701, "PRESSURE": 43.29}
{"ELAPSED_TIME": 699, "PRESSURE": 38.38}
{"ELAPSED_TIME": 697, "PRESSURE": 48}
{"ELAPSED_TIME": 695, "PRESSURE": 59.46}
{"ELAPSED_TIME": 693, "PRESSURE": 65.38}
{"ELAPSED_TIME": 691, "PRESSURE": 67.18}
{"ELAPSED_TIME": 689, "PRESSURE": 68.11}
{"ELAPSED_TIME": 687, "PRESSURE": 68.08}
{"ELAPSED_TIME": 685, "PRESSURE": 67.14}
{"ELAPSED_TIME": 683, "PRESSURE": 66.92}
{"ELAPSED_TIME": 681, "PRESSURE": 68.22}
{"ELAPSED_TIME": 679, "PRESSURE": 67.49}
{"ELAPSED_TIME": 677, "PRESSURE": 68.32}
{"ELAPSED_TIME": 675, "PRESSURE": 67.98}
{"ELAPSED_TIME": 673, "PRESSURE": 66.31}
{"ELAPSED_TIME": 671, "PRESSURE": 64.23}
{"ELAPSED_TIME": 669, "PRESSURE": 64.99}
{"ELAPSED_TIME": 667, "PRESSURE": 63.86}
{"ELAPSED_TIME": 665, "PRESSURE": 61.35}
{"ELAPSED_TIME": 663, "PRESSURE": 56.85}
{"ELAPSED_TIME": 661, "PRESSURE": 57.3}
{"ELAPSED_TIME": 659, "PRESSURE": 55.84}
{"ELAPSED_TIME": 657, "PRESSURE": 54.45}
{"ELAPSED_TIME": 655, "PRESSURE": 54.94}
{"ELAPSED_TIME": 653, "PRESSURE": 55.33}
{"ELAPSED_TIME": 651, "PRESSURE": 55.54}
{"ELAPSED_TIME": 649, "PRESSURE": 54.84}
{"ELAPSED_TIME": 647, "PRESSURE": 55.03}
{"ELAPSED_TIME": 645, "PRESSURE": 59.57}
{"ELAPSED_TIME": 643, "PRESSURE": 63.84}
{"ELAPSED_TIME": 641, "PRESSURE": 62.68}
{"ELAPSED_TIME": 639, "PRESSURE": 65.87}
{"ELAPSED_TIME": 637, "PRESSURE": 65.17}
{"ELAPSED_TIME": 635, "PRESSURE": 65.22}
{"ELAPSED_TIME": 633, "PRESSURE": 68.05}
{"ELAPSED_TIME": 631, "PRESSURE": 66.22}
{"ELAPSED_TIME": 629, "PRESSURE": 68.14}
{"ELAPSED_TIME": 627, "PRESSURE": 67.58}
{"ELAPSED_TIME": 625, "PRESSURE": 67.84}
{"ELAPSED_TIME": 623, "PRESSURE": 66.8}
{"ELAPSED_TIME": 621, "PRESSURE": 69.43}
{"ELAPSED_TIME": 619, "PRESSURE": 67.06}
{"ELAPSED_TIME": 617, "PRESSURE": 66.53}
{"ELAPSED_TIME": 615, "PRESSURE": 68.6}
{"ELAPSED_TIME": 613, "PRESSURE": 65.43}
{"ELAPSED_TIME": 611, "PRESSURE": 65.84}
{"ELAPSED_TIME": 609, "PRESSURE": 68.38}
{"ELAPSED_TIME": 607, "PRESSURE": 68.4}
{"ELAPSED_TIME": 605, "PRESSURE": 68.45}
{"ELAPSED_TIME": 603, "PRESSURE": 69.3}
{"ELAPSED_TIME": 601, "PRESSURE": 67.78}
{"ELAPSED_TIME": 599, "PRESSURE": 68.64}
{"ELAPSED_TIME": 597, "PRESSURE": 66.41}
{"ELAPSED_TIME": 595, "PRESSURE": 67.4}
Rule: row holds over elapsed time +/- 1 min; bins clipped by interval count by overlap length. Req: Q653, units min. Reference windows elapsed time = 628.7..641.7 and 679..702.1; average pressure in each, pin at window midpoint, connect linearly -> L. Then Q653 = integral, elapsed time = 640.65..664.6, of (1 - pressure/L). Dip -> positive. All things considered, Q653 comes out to 2.6 min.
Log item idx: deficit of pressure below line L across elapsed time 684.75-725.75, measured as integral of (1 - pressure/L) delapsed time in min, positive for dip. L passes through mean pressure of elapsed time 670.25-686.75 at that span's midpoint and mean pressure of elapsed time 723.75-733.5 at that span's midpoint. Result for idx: 2.4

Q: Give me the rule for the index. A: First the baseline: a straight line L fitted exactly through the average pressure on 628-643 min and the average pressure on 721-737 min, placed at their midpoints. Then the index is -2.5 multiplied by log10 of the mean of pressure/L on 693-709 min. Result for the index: 0.20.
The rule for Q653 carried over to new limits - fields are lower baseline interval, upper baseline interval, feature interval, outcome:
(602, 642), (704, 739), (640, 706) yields 6.7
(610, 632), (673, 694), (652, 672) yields 2.5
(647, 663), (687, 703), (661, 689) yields -4.7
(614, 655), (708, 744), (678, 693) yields -0.4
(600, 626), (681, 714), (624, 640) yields -0.1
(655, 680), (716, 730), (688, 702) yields 1.9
